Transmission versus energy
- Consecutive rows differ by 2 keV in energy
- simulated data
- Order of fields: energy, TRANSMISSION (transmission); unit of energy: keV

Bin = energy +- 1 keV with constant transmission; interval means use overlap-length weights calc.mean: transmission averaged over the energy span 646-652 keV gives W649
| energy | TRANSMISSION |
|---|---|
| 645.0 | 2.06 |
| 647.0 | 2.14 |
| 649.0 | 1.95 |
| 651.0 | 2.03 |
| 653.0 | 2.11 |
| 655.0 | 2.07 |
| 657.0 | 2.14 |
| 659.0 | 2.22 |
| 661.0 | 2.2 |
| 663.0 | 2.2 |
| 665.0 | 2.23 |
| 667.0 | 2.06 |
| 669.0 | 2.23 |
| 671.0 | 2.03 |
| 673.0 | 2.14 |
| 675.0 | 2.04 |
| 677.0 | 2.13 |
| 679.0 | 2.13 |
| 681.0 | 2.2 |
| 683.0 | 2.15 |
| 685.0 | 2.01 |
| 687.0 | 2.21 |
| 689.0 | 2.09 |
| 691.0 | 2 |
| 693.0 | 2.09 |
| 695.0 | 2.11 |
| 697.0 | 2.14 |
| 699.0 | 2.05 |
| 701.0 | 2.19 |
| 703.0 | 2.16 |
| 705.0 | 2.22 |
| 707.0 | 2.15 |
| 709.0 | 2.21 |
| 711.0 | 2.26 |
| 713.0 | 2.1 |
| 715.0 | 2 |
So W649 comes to 2.04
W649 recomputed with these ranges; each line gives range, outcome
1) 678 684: 2.16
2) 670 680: 2.09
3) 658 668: 2.18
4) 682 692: 2.09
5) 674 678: 2.08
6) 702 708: 2.18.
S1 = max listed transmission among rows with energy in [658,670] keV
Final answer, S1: 2.23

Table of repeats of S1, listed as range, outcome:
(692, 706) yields 2.22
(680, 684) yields 2.2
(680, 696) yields 2.21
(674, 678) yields 2.13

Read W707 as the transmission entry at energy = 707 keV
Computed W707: 2.15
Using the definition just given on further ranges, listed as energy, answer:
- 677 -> 2.13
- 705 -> 2.22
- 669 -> 2.23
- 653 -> 2.11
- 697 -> 2.14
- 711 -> 2.26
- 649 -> 1.95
